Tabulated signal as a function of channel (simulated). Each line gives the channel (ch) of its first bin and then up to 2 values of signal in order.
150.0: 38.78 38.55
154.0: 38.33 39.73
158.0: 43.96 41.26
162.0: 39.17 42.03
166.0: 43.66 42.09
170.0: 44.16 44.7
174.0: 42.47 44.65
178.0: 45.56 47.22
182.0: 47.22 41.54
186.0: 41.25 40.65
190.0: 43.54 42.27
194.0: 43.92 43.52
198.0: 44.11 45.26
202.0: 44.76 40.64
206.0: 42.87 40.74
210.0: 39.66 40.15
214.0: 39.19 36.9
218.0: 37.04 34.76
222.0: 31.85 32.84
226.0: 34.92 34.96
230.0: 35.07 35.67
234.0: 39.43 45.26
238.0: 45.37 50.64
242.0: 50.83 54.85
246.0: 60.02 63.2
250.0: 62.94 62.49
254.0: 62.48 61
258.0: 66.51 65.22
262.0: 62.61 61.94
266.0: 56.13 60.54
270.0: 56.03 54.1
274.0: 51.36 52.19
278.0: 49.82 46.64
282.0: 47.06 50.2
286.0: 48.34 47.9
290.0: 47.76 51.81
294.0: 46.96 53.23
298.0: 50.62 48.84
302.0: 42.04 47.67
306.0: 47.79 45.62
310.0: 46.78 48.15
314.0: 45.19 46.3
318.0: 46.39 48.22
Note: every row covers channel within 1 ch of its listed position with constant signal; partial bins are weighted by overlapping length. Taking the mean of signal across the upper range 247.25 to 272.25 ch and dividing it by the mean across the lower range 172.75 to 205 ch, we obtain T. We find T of 1.41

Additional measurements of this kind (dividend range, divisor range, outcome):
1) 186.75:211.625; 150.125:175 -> 1.02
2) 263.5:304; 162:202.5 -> 1.17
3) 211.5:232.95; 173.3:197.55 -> 0.82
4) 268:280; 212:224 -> 1.47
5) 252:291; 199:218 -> 1.35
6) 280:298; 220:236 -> 1.38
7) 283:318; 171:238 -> 1.17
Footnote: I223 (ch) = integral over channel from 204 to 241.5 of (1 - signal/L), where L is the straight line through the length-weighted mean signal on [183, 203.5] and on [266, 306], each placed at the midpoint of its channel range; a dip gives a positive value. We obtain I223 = 5.28 ch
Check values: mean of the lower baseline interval 43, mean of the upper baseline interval 50.3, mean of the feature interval 39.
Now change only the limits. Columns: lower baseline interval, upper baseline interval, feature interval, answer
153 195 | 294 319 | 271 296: -1.7 ch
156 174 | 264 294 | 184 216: 2.3 ch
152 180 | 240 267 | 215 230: 5.3 ch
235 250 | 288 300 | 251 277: -3.7 ch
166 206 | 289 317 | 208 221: 1.9 ch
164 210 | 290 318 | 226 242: 1.4 ch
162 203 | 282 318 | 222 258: -2.5 ch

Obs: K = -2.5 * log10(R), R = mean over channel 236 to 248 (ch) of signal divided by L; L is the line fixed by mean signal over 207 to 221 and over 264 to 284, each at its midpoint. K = -0.16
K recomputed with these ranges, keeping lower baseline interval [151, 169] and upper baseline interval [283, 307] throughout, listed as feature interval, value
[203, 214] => 0.08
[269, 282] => -0.08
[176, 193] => -0.03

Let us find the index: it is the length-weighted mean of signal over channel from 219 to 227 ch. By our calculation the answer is 33.6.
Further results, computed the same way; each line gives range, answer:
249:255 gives 62.6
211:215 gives 39.7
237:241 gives 48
